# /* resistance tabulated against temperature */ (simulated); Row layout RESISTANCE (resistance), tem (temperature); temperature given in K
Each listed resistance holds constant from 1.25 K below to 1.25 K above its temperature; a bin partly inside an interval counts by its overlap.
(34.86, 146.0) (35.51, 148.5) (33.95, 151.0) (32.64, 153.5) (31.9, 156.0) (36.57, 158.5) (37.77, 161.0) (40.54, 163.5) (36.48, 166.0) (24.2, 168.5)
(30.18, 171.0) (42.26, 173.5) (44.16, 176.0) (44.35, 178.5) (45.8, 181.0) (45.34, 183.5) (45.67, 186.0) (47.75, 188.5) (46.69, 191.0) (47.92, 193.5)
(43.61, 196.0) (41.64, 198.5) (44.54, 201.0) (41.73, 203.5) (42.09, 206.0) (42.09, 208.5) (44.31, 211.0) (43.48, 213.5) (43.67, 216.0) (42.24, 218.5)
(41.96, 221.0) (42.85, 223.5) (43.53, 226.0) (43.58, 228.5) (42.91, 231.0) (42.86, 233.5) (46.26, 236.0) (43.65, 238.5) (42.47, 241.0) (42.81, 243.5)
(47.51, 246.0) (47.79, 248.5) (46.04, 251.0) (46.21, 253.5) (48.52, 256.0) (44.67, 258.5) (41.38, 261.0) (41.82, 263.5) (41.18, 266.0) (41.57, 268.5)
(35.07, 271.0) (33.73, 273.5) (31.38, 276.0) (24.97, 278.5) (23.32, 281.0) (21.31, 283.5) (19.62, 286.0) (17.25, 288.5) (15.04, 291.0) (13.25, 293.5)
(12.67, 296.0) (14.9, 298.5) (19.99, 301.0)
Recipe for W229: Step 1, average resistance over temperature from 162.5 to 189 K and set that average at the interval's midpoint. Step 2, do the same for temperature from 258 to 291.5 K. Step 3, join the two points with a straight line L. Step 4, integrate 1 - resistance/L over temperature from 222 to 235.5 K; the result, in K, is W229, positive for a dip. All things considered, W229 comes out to -3.0 K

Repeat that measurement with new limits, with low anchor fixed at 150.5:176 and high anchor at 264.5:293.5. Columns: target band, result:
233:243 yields -4.6 K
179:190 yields -4.0 K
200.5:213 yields -4.2 K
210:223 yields -4.8 K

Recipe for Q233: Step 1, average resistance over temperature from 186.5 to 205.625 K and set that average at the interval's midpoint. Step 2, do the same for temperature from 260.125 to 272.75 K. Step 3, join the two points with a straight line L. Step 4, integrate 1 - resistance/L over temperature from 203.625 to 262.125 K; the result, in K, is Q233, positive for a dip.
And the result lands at -2.6 K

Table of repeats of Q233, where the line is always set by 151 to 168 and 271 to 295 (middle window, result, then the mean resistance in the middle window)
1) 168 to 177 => -0.51 K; 35.9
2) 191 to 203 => -4.94 K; 44.5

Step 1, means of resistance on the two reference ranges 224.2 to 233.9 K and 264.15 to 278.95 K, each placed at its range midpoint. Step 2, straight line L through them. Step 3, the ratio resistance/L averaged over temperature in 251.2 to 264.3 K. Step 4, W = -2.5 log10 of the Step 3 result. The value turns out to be -0.18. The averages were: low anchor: 43.2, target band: 44.7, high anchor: 35.5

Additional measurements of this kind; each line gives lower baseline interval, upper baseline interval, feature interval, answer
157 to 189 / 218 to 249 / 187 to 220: -0.055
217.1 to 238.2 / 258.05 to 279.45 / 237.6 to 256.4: -0.130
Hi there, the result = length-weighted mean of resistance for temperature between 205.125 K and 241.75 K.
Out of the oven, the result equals 43.2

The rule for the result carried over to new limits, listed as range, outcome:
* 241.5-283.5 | 39.4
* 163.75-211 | 42.1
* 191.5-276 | 43.1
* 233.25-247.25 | 44.4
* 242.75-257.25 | 46.6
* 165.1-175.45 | 33.9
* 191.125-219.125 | 43.6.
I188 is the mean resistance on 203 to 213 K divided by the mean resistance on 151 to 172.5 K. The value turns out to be 1.3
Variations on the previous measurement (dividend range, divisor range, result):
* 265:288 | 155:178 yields 0.82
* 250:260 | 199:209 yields 1.09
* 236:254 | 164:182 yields 1.18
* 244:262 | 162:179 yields 1.24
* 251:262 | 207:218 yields 1.05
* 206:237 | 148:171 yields 1.27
